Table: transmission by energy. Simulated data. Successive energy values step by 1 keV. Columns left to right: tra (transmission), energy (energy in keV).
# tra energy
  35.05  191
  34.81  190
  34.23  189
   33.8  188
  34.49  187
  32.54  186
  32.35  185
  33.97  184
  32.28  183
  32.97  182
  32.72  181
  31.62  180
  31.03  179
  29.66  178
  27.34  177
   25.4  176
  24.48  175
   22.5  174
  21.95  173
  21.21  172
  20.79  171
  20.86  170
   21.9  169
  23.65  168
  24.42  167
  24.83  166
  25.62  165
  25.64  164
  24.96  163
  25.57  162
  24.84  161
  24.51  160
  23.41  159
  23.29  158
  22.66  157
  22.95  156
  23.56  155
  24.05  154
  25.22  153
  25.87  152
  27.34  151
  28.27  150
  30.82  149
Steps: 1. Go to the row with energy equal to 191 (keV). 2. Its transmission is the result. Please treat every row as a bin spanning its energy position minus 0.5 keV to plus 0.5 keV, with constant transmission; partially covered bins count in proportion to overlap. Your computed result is 35.05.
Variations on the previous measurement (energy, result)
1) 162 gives 25.57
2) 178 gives 29.66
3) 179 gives 31.03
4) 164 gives 25.64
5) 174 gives 22.5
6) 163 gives 24.96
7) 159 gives 23.41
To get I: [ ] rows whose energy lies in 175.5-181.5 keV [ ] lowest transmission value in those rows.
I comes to 25.4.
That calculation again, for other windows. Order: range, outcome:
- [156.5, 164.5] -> 22.66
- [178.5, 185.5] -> 31.03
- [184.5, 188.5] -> 32.35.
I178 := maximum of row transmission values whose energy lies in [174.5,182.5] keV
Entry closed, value 32.97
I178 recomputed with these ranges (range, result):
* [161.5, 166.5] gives 25.64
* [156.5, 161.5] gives 24.84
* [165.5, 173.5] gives 24.83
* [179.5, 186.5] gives 33.97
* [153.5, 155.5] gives 24.05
